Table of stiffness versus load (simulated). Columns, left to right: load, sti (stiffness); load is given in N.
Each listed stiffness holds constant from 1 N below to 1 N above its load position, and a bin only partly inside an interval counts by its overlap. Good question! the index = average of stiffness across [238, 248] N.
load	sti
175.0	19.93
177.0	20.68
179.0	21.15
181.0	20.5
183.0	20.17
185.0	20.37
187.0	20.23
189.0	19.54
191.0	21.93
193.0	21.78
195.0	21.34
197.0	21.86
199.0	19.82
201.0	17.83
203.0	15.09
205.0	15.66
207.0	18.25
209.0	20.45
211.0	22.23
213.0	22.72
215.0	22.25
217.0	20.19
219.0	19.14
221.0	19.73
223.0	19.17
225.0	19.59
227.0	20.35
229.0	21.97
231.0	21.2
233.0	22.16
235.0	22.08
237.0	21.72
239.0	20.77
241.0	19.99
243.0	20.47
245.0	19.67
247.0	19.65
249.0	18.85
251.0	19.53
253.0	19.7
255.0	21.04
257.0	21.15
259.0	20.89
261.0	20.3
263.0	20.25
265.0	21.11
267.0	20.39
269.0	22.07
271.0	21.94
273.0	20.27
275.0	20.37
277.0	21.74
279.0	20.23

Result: 20.1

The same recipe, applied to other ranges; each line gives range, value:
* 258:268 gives 20.6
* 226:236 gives 21.6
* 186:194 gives 20.9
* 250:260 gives 20.5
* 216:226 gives 19.6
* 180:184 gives 20.3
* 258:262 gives 20.6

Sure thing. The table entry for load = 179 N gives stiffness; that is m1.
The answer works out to 21.15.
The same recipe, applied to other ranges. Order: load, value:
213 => 22.72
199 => 19.82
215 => 22.25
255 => 21.04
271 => 21.94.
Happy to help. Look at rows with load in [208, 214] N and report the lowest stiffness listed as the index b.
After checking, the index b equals 20.45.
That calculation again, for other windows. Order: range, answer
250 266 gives 19.53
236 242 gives 19.99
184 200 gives 19.54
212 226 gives 19.14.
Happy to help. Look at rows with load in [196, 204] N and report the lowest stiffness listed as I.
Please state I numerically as 15.09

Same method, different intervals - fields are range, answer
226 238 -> 20.35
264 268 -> 20.39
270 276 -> 20.27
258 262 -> 20.3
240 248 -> 19.65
